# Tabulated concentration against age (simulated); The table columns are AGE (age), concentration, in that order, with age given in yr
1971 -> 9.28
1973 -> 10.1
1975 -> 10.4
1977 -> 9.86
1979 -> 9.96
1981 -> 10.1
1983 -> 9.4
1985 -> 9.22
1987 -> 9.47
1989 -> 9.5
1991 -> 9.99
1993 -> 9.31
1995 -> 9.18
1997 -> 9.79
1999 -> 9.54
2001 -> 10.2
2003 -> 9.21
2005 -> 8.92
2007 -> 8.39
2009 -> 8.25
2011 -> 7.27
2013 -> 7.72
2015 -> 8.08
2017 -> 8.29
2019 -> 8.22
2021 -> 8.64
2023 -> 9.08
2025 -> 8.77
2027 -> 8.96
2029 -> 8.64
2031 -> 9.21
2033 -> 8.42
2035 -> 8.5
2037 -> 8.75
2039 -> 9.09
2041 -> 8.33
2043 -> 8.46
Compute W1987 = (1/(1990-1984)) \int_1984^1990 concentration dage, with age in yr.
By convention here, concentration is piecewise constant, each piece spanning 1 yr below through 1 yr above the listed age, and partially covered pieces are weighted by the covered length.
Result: 9.4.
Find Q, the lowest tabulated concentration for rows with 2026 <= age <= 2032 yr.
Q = 8.64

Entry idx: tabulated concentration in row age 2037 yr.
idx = 8.75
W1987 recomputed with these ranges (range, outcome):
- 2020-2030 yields 8.82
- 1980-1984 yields 9.75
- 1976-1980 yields 9.91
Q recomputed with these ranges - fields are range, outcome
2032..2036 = 8.42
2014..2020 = 8.08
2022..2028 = 8.77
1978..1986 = 9.22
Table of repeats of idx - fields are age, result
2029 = 8.64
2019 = 8.22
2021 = 8.64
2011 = 7.27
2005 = 8.92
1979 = 9.96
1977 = 9.86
